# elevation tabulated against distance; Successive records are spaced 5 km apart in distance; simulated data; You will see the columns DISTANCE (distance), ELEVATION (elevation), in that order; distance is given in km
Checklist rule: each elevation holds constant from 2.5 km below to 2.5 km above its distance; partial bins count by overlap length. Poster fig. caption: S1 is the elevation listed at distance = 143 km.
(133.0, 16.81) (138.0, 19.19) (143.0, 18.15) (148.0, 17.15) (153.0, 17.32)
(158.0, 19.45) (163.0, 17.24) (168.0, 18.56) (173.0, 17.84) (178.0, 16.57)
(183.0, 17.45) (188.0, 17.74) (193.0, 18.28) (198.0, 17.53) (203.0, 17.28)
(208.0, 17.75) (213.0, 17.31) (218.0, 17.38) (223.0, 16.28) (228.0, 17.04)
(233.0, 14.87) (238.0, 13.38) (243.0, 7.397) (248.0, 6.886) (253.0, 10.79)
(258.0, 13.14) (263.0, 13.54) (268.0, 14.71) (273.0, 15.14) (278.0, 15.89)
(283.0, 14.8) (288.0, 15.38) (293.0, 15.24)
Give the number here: 18.15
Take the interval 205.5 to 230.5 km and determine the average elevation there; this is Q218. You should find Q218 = 17.2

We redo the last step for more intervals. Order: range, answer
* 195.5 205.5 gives 17.4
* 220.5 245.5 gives 13.8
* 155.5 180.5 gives 17.9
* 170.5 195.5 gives 17.6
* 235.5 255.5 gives 9.61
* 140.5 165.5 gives 17.9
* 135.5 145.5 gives 18.7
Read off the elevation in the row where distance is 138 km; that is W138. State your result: 19.19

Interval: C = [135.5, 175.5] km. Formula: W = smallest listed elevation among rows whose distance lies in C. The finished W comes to 17.15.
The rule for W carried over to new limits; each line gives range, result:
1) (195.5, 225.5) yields 16.28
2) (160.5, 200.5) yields 16.57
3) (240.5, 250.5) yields 6.886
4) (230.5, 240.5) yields 13.38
